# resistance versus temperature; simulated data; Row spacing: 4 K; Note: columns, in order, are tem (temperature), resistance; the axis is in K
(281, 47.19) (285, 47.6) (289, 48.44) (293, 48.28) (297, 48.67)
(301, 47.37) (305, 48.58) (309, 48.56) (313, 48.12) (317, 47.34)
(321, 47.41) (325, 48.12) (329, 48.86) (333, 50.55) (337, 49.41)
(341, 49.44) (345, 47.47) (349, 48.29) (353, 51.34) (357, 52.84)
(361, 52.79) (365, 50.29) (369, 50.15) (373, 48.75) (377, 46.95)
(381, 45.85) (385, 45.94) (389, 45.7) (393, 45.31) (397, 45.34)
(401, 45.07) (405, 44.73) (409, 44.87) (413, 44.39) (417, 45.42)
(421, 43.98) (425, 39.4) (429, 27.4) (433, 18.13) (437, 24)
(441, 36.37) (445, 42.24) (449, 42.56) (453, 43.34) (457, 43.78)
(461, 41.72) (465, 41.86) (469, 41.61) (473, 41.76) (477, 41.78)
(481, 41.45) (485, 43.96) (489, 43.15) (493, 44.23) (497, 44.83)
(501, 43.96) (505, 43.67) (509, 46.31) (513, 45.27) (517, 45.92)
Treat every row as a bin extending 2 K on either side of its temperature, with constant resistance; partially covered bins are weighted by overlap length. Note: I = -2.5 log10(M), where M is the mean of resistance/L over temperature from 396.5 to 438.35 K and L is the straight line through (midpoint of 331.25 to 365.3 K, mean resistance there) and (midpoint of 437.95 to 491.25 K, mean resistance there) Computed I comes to 0.18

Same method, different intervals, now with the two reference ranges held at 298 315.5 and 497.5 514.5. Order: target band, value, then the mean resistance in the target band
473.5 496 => 0.05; 42.9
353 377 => -0.08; 50.7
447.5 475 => 0.08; 42.4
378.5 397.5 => 0.03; 45.7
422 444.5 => 0.44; 30.6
